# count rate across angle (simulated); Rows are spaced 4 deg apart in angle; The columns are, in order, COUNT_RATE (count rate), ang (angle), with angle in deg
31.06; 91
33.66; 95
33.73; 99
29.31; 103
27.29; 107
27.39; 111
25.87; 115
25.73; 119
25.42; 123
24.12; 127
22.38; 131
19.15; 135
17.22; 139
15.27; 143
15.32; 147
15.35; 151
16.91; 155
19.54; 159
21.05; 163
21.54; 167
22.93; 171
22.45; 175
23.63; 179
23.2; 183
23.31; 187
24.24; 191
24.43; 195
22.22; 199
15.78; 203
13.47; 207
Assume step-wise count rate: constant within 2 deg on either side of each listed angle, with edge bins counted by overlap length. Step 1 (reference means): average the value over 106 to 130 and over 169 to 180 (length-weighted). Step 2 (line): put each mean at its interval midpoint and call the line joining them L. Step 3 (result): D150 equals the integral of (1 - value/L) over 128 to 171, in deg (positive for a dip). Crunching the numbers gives 9.68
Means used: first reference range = 25.8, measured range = 18.7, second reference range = 22.9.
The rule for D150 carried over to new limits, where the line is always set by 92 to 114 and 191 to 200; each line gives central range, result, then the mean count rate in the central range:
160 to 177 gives 2.4 deg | 21.8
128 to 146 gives 5.9 deg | 18.6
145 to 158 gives 5.1 deg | 16.1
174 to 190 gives 0.9 deg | 23.3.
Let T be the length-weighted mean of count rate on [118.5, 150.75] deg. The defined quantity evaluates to 20.1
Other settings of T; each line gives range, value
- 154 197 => 22.2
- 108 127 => 26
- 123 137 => 22.4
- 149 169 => 18.9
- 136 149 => 16.2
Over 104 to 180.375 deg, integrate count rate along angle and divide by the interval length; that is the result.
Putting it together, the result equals 21.6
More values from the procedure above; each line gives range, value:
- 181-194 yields 23.6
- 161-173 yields 21.8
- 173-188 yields 23.1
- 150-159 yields 17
